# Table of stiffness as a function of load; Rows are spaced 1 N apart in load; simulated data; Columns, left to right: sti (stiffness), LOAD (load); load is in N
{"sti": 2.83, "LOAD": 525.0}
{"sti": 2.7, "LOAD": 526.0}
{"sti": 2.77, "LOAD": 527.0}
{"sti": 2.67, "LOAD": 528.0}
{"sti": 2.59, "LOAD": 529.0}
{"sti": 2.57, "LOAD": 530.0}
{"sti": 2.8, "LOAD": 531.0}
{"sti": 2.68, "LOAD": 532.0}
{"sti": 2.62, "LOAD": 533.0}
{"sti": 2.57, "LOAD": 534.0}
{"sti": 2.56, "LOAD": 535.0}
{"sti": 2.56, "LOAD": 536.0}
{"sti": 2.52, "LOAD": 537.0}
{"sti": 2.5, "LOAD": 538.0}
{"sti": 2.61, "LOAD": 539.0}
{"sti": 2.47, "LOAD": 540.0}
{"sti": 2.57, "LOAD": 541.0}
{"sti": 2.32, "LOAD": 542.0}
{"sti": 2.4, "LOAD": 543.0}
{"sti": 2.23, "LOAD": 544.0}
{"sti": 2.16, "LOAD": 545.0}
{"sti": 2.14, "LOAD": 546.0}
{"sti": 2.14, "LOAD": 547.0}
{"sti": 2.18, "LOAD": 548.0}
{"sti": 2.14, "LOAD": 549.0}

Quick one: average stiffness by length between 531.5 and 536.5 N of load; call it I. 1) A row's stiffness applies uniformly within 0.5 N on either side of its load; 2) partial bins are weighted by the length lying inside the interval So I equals 2.6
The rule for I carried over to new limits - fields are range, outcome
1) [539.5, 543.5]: 2.44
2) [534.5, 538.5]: 2.54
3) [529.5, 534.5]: 2.65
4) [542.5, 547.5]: 2.21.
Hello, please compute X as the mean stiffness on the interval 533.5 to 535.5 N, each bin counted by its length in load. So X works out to 2.56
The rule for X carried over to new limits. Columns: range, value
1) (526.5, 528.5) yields 2.72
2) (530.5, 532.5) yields 2.74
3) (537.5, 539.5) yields 2.55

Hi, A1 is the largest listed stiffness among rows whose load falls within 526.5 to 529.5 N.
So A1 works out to 2.77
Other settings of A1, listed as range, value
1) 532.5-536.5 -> 2.62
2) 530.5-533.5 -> 2.8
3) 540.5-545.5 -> 2.57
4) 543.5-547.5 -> 2.23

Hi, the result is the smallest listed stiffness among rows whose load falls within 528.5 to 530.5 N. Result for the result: 2.57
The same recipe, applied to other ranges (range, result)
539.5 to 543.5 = 2.32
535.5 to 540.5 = 2.47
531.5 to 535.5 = 2.56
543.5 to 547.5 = 2.14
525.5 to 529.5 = 2.59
